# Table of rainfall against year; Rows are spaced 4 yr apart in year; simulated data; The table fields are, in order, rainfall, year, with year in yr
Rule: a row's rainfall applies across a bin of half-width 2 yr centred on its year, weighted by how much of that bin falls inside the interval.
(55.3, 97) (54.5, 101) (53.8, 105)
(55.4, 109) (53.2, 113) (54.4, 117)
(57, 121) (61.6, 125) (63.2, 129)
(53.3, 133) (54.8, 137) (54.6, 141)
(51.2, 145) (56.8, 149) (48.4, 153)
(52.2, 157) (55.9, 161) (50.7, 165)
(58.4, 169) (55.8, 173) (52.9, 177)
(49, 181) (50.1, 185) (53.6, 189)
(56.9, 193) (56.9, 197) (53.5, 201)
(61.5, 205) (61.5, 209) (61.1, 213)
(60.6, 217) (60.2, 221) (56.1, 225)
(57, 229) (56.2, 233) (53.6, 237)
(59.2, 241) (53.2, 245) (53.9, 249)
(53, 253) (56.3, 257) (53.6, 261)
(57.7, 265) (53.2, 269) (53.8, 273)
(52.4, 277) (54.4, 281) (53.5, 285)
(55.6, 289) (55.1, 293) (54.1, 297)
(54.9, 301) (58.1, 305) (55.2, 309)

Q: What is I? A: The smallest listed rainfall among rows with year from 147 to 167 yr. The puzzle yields 48.4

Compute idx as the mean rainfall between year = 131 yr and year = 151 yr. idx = 54.1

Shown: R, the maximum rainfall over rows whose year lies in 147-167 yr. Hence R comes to 56.8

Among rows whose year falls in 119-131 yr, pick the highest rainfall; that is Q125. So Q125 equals 63.2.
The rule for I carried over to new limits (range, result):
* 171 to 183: 49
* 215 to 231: 56.1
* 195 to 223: 53.5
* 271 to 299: 52.4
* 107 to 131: 53.2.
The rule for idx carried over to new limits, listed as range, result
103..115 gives 54.1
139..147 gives 52.9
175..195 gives 52.5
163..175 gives 55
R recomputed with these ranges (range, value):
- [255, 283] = 57.7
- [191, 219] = 61.5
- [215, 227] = 60.6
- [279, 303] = 55.6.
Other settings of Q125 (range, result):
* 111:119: 54.4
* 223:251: 59.2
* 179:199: 56.9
